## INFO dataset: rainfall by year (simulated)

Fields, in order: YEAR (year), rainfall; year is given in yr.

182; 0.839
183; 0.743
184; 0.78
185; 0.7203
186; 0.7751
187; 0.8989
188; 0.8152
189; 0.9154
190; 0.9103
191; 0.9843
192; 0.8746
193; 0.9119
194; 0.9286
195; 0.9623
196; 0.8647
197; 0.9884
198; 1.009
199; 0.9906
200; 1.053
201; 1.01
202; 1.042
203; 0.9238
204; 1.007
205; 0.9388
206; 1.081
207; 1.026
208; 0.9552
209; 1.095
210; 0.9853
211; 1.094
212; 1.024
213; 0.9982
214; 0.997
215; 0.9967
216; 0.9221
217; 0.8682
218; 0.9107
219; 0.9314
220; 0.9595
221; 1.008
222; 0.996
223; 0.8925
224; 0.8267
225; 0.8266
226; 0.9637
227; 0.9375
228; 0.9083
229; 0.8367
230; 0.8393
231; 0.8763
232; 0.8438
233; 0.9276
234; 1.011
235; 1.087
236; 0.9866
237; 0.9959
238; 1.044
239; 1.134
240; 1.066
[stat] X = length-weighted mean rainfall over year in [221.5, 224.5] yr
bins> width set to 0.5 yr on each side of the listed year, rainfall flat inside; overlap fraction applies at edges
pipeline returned 0.905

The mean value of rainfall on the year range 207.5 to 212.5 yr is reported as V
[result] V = 1.03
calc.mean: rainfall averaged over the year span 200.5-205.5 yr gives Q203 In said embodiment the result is 0.984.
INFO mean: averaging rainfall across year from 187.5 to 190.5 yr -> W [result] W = 0.88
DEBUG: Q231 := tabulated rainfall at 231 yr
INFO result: 0.8763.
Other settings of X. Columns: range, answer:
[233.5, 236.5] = 1.03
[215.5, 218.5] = 0.9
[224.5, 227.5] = 0.909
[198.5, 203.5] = 1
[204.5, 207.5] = 1.02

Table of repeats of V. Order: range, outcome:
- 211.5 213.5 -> 1.01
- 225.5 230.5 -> 0.897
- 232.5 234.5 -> 0.969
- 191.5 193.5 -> 0.893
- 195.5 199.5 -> 0.963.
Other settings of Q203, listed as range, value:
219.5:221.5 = 0.984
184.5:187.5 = 0.798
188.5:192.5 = 0.921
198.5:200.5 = 1.02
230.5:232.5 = 0.86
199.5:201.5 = 1.03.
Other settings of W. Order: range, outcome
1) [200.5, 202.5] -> 1.03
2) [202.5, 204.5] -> 0.965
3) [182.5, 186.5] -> 0.755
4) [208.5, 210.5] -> 1.04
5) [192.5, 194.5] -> 0.92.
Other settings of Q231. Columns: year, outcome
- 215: 0.9967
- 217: 0.8682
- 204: 1.007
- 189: 0.9154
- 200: 1.053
